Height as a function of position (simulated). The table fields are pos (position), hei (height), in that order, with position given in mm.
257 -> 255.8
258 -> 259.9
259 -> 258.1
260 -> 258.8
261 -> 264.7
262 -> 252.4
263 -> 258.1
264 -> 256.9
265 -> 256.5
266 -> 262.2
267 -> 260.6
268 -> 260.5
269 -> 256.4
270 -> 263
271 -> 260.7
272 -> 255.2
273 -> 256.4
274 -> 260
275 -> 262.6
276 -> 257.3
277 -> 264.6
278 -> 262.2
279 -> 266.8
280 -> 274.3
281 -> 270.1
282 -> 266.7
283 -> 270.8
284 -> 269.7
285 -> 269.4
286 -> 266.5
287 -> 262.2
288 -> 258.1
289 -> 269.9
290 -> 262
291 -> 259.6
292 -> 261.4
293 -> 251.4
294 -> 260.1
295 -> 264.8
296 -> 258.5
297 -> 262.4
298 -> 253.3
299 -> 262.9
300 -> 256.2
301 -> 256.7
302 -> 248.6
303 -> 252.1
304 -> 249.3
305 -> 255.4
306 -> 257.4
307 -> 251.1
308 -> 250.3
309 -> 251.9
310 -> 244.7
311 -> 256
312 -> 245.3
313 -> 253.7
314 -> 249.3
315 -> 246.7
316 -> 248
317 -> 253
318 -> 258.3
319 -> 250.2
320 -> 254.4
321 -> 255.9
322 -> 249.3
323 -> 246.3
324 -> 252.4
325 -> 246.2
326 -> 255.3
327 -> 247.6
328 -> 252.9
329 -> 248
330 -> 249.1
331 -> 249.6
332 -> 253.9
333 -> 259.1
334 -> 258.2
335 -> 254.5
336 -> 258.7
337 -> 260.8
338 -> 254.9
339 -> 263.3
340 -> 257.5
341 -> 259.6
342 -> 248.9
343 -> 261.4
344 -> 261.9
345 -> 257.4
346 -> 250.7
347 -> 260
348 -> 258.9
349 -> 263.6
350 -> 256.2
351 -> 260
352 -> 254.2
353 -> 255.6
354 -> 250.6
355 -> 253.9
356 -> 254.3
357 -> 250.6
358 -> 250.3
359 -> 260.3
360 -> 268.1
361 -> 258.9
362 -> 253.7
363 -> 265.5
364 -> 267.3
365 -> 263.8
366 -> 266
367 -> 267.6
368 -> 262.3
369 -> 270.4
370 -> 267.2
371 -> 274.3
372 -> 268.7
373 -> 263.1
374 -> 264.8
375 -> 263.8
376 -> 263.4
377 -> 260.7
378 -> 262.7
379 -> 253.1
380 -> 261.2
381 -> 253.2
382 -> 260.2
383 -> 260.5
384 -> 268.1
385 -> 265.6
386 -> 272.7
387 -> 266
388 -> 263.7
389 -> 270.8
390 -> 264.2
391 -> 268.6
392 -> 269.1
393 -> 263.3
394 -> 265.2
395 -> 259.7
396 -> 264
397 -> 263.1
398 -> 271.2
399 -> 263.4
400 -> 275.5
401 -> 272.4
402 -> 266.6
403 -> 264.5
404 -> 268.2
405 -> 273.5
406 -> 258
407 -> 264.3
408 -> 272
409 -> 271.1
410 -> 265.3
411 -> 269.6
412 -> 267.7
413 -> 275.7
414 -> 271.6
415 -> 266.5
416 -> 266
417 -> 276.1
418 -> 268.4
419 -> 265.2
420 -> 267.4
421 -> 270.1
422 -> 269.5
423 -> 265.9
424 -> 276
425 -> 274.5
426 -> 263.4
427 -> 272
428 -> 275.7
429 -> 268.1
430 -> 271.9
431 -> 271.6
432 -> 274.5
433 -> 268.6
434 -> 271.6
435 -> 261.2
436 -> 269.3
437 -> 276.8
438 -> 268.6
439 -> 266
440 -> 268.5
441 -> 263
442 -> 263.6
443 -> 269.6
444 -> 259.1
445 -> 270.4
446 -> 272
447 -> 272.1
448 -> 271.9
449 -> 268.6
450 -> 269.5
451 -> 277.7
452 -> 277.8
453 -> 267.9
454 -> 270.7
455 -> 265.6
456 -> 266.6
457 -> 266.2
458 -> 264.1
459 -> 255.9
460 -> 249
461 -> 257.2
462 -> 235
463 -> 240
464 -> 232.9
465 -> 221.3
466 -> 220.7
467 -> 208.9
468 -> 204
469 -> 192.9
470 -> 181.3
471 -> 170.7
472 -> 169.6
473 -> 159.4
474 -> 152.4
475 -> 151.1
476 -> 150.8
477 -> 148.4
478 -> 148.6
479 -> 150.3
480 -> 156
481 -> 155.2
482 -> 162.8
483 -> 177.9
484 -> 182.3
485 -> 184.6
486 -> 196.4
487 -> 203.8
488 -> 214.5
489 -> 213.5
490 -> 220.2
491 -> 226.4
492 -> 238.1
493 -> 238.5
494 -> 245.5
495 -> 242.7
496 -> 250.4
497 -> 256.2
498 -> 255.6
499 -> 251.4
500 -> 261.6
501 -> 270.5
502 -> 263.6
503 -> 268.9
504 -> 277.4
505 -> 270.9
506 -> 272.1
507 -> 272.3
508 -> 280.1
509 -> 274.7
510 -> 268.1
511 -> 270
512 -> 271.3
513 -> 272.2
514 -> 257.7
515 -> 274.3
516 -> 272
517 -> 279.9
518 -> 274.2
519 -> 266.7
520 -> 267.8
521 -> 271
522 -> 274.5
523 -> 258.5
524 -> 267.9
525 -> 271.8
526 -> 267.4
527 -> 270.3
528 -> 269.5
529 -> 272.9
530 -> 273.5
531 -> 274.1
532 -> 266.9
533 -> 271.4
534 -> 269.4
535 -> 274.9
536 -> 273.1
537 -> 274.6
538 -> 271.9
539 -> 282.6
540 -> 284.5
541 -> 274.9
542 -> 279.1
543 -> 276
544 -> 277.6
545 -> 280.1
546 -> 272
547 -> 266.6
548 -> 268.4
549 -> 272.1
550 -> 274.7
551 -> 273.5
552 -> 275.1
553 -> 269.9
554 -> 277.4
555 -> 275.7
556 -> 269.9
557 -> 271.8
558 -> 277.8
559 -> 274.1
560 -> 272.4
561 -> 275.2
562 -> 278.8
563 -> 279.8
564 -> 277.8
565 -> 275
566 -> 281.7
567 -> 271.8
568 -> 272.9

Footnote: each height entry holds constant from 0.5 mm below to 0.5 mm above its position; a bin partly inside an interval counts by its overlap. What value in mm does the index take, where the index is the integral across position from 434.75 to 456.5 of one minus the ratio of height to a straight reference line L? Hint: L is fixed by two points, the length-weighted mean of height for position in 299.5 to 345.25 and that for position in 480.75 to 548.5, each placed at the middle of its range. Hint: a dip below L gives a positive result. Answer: -1.1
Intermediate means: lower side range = 253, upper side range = 257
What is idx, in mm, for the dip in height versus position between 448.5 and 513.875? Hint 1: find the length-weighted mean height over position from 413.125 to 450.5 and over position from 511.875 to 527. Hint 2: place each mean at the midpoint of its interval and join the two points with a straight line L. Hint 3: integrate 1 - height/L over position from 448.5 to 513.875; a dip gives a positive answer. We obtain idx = 9.9 mm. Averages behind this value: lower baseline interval 269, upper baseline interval 270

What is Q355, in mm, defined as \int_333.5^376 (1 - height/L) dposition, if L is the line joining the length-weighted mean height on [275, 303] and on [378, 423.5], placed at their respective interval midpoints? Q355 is 0.8 mm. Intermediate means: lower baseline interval 262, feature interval 260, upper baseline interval 267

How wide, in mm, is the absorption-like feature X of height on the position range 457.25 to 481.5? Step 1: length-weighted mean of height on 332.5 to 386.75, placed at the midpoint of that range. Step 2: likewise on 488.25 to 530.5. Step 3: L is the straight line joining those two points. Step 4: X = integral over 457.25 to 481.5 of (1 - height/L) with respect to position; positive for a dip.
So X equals 6.1 mm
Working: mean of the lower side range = 260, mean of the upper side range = 262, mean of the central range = 196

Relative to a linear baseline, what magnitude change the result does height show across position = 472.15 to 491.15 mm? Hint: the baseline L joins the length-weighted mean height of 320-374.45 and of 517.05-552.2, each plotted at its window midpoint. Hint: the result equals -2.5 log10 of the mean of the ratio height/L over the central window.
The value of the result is 0.462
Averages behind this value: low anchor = 258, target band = 176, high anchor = 273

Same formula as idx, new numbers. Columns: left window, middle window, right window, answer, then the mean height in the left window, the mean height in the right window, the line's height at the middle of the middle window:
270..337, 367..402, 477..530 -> -1.9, 257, 243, 251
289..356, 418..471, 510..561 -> 1.3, 255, 273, 265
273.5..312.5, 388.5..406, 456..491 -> -3.3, 260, 198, 224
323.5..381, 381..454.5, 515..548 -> -1.3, 258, 273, 264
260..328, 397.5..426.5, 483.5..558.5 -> -1.0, 257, 262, 260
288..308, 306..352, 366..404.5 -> 1.1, 257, 265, 260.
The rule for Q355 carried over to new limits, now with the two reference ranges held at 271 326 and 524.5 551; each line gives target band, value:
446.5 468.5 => 1.24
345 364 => 0.28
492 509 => 0.64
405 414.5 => -0.14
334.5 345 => 0.08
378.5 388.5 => 0.03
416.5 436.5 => -0.31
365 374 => -0.17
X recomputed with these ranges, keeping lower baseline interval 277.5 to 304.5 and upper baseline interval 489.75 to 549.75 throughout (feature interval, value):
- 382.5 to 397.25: -0.1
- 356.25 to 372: 0.0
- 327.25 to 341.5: 0.4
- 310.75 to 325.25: 0.6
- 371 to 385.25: 0.1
